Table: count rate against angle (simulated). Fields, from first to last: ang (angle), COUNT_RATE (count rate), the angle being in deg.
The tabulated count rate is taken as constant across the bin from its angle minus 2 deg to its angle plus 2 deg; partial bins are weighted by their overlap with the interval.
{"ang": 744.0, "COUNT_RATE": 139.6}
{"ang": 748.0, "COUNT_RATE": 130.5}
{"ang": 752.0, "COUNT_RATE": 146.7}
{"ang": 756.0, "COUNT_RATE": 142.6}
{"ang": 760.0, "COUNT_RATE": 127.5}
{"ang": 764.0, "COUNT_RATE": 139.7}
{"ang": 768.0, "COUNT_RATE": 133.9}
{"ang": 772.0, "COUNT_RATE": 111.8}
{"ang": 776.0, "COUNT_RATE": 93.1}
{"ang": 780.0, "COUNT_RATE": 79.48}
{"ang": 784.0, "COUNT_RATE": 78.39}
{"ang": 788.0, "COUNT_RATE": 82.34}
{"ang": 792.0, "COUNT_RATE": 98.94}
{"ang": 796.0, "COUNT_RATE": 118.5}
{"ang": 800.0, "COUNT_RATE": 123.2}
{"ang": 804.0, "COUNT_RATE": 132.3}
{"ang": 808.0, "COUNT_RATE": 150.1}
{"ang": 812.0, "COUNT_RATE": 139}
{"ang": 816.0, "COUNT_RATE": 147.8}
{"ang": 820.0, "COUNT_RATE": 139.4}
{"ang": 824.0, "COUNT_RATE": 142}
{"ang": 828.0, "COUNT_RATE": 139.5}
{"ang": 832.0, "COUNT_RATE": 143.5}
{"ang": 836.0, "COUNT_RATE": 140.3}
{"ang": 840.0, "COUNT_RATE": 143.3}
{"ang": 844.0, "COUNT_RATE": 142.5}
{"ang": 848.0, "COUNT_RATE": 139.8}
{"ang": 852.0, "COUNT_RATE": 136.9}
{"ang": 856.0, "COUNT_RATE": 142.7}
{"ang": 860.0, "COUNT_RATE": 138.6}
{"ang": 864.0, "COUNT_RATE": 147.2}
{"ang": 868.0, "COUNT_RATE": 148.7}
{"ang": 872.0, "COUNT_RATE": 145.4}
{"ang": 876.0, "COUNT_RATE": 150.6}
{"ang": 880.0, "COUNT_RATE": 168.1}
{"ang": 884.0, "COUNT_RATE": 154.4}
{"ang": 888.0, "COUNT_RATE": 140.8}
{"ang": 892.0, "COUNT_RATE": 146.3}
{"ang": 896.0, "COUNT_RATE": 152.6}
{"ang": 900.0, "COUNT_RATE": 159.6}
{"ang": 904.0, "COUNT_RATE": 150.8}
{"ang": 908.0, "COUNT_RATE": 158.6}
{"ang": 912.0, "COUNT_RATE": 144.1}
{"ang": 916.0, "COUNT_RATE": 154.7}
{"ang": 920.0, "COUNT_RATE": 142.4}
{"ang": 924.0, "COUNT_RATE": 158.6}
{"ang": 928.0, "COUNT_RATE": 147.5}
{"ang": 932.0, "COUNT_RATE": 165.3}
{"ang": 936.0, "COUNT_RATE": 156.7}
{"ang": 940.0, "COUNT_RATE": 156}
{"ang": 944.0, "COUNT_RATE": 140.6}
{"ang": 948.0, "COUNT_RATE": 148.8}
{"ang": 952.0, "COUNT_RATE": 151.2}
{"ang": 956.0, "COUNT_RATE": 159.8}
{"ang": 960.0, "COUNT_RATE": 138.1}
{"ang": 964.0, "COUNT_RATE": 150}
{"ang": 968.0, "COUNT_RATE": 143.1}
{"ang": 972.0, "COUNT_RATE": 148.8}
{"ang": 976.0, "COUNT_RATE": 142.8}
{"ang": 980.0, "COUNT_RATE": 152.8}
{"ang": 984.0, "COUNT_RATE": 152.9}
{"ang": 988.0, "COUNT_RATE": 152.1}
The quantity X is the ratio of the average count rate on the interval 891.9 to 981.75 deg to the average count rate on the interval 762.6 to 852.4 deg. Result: 1.20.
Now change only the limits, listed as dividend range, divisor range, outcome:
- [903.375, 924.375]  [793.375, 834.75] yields 1.10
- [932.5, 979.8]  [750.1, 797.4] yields 1.33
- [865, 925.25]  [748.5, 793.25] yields 1.34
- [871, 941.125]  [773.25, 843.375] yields 1.24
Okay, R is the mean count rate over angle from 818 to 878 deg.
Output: 143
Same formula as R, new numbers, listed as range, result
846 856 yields 139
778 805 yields 101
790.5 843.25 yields 136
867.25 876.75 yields 148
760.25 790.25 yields 104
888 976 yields 151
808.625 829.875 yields 142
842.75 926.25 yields 149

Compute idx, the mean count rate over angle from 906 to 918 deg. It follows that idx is 152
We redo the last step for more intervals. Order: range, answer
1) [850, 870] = 143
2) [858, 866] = 143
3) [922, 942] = 157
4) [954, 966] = 149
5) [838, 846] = 143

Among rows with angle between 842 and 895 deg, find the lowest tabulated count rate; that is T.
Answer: 136.9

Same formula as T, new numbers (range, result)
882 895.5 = 140.8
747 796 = 78.39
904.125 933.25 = 142.4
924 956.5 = 140.6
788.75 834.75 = 98.94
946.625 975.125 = 138.1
